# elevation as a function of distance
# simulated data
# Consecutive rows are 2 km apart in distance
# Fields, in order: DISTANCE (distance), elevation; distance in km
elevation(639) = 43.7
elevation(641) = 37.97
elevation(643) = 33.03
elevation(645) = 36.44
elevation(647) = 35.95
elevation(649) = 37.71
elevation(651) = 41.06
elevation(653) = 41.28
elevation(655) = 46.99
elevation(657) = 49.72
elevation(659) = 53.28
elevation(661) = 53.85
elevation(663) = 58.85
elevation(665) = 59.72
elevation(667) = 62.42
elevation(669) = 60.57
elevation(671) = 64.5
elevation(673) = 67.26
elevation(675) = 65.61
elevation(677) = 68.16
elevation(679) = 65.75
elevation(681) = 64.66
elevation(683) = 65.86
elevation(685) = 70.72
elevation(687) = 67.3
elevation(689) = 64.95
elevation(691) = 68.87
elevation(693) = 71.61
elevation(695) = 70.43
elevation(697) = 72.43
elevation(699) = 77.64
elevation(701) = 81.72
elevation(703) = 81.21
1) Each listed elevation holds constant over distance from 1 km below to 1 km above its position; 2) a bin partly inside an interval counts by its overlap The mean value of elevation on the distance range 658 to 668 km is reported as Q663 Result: 57.6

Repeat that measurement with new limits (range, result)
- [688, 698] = 69.7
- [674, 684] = 66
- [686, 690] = 66.1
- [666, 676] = 64.1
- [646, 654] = 39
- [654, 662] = 51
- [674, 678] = 66.9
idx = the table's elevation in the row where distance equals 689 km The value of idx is 64.95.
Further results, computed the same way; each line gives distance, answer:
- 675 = 65.61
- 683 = 65.86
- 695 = 70.43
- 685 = 70.72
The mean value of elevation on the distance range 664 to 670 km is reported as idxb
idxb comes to 60.9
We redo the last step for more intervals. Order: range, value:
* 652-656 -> 44.1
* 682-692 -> 67.5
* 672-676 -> 66.4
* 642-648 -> 35.1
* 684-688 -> 69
